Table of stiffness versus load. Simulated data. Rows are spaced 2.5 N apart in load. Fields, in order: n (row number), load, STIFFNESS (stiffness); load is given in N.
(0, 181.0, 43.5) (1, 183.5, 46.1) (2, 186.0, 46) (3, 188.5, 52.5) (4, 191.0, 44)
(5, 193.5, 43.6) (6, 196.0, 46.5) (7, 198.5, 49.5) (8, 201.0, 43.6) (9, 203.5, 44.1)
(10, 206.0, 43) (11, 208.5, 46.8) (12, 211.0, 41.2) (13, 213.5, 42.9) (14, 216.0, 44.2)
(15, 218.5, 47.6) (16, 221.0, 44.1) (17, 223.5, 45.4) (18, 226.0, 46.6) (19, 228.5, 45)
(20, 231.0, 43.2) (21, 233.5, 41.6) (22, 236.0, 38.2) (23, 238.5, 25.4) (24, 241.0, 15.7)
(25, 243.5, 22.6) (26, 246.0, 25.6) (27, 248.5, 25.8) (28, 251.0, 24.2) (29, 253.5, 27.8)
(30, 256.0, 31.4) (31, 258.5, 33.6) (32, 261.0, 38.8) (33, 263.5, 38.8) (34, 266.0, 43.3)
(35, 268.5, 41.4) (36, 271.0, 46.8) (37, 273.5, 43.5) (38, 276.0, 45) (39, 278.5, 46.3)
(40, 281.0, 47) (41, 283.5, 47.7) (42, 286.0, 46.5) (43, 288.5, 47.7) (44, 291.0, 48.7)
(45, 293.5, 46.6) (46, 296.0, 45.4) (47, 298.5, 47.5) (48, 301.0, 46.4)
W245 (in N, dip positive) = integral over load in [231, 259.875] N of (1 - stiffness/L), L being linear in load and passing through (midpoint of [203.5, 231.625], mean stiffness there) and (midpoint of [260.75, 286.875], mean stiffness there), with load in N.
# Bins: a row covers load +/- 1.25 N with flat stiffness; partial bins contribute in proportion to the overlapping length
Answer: 9.99 N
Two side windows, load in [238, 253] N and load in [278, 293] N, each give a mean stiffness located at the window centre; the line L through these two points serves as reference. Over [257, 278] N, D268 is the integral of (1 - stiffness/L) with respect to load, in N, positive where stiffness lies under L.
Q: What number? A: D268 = -2.8 N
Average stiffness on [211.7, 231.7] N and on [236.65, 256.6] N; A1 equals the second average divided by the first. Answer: 0.6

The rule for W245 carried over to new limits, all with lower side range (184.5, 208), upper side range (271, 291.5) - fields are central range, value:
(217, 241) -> 2.9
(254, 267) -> 2.8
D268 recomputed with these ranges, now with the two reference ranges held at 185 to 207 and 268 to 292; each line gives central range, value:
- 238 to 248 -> 5.1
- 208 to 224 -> 0.5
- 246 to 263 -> 5.8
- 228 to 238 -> 1.2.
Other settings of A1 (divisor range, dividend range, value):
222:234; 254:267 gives 0.82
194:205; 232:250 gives 0.61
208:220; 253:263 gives 0.76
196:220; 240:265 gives 0.64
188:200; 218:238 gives 0.92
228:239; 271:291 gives 1.19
